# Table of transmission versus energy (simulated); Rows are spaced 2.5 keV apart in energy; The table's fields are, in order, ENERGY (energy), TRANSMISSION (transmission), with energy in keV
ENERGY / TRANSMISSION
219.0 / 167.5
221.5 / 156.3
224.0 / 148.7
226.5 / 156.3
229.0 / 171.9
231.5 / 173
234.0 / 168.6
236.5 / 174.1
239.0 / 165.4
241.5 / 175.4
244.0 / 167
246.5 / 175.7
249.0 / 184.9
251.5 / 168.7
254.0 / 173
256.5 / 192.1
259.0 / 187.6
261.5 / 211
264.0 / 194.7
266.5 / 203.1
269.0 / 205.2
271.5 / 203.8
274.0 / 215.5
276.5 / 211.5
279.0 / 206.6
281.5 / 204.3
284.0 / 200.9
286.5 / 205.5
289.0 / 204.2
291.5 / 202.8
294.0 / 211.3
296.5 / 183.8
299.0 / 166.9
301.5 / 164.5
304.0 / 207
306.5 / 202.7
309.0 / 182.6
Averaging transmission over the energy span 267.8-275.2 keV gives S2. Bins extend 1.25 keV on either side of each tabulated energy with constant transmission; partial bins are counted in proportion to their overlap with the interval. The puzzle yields 208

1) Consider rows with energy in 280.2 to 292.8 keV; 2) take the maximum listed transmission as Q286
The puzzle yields 205.5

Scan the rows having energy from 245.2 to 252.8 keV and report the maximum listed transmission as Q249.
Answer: 184.9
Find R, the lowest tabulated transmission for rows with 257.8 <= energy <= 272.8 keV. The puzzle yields 187.6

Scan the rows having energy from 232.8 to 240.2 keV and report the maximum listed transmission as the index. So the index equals 174.1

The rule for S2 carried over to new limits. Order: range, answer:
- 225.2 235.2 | 167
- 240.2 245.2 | 171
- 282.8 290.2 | 204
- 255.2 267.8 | 198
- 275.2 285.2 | 206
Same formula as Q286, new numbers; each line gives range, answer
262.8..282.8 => 215.5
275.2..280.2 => 211.5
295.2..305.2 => 207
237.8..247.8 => 175.7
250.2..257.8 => 192.1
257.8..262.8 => 211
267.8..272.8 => 205.2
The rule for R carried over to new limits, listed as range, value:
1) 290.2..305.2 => 164.5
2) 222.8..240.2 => 148.7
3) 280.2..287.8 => 200.9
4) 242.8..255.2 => 167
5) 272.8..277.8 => 211.5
